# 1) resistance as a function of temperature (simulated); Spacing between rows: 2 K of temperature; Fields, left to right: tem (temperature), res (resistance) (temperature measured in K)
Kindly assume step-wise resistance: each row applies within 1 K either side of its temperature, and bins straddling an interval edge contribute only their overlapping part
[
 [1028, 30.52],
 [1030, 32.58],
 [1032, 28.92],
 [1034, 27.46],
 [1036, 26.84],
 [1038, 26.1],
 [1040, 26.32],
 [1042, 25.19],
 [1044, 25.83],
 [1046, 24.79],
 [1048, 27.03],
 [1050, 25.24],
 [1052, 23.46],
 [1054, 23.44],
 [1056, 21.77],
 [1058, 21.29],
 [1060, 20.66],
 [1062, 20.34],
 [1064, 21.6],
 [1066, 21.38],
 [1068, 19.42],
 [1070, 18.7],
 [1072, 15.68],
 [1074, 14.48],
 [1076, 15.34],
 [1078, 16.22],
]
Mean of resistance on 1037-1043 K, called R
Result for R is 25.9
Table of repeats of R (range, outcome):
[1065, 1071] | 19.8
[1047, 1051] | 26.1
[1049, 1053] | 24.4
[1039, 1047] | 25.5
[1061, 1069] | 20.7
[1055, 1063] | 21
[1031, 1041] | 27.1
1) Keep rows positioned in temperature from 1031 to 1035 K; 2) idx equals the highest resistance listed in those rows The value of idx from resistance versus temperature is 28.92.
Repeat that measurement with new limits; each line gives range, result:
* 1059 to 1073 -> 21.6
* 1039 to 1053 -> 27.03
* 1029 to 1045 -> 32.58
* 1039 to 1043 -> 26.32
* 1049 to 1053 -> 25.24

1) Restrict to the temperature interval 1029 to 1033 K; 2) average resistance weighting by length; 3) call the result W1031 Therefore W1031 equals 30.8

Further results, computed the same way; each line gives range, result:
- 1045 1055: 24.8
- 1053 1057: 22.6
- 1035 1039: 26.5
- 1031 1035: 28.2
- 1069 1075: 16.3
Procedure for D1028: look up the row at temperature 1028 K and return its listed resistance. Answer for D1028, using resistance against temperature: 30.52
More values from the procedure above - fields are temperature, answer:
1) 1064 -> 21.6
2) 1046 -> 24.79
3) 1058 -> 21.29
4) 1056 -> 21.77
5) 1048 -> 27.03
